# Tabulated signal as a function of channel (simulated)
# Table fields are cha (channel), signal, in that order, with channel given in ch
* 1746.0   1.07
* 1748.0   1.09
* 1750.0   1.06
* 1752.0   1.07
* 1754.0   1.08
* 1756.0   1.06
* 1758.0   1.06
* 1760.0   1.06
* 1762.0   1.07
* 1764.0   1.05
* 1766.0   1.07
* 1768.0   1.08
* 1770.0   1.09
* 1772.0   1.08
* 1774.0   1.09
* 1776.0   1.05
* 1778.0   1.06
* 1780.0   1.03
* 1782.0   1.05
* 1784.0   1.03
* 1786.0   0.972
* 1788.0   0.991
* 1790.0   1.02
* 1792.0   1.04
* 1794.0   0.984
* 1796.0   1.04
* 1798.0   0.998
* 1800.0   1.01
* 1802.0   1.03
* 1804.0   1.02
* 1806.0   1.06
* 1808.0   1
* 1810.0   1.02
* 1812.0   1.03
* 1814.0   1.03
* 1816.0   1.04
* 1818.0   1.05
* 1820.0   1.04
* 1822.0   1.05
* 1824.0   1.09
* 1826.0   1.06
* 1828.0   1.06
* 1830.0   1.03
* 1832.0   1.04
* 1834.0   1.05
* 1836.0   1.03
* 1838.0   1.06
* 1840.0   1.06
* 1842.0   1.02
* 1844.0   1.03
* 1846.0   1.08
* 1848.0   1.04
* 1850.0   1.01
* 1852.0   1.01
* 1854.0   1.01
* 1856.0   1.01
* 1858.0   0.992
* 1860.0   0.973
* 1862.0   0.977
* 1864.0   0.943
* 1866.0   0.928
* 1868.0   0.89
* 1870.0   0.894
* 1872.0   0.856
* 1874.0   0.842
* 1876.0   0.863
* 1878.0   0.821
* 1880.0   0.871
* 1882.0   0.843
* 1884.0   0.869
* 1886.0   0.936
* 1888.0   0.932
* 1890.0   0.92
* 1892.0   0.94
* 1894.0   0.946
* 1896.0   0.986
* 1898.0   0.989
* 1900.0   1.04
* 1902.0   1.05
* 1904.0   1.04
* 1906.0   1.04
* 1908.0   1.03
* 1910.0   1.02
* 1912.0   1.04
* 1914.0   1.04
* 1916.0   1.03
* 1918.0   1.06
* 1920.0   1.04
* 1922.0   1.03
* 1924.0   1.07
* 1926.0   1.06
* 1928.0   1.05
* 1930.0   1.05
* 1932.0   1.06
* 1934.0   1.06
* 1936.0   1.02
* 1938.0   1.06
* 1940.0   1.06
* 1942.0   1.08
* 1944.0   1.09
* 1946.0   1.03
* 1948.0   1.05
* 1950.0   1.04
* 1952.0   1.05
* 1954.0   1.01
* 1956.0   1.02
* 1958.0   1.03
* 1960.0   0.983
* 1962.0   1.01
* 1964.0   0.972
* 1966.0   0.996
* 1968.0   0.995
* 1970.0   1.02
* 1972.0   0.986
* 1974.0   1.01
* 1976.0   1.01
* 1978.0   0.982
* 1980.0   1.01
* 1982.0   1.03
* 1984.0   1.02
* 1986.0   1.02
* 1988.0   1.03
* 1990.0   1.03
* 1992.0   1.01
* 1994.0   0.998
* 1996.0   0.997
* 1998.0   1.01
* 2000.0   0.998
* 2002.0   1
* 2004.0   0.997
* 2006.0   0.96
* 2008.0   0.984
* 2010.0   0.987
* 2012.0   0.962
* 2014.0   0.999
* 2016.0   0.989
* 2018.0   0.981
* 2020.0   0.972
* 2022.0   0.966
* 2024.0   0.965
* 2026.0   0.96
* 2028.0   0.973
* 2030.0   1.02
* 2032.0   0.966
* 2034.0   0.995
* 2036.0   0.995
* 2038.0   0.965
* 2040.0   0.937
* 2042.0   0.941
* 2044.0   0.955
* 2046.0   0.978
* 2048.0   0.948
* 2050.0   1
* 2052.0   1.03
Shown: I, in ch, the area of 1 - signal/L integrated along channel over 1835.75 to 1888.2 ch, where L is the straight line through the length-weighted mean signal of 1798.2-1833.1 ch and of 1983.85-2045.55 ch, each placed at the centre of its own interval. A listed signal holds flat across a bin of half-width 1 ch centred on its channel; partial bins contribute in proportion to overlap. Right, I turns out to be 3.7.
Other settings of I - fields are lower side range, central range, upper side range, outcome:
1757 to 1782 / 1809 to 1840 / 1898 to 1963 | 0.33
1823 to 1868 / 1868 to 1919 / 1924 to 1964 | 3.77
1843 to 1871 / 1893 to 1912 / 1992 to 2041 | -0.63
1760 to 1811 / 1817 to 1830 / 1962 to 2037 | -0.33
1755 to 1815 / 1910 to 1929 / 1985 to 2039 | -0.66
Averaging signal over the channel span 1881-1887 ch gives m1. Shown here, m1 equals 0.883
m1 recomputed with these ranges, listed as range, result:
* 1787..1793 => 1.02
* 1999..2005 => 0.998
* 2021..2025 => 0.966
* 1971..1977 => 1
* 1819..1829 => 1.06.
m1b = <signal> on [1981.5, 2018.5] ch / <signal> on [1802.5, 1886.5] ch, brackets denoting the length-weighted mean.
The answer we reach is 1.01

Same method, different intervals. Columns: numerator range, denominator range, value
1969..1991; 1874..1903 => 1.09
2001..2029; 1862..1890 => 1.10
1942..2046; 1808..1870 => 0.98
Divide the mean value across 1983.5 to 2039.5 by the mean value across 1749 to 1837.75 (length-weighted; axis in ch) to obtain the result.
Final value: 0.95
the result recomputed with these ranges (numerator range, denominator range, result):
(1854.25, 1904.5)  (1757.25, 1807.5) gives 0.90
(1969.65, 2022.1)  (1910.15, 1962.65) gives 0.96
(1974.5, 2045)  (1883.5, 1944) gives 0.97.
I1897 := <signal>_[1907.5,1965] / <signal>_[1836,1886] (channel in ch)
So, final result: 1.09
